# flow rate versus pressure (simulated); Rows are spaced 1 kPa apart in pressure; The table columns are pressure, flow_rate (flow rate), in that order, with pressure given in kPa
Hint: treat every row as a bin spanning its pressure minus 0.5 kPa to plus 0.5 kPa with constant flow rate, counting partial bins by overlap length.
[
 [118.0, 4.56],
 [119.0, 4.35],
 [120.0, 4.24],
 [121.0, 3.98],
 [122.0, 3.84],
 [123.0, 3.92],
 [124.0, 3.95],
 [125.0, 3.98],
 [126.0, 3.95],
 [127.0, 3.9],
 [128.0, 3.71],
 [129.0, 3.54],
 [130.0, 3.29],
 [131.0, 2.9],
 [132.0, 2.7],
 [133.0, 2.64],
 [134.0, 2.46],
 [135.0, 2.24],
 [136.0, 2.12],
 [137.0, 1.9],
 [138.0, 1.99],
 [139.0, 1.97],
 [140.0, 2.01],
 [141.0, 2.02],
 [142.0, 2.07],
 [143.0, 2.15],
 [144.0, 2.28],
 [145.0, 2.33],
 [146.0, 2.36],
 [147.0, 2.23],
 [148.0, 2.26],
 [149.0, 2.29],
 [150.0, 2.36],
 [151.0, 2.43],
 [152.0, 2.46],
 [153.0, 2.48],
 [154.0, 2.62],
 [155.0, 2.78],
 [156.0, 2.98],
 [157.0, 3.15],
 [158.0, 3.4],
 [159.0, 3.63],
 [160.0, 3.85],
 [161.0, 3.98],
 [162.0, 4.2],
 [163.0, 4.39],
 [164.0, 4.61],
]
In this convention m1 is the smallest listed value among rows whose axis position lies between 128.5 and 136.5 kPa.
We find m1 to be 2.12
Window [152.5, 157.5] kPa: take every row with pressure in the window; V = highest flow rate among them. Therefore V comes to 3.15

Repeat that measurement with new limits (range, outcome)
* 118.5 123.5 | 4.35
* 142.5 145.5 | 2.33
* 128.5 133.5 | 3.54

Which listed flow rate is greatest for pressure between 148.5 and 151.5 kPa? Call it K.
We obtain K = 2.43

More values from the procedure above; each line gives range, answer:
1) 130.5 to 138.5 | 2.9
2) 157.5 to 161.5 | 3.98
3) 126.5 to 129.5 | 3.9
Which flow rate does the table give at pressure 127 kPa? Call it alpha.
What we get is 3.9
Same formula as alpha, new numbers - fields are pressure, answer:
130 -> 3.29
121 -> 3.98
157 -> 3.15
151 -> 2.43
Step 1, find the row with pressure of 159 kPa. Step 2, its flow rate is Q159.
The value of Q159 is 3.63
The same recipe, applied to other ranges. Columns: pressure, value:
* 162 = 4.2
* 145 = 2.33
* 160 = 3.85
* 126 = 3.95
